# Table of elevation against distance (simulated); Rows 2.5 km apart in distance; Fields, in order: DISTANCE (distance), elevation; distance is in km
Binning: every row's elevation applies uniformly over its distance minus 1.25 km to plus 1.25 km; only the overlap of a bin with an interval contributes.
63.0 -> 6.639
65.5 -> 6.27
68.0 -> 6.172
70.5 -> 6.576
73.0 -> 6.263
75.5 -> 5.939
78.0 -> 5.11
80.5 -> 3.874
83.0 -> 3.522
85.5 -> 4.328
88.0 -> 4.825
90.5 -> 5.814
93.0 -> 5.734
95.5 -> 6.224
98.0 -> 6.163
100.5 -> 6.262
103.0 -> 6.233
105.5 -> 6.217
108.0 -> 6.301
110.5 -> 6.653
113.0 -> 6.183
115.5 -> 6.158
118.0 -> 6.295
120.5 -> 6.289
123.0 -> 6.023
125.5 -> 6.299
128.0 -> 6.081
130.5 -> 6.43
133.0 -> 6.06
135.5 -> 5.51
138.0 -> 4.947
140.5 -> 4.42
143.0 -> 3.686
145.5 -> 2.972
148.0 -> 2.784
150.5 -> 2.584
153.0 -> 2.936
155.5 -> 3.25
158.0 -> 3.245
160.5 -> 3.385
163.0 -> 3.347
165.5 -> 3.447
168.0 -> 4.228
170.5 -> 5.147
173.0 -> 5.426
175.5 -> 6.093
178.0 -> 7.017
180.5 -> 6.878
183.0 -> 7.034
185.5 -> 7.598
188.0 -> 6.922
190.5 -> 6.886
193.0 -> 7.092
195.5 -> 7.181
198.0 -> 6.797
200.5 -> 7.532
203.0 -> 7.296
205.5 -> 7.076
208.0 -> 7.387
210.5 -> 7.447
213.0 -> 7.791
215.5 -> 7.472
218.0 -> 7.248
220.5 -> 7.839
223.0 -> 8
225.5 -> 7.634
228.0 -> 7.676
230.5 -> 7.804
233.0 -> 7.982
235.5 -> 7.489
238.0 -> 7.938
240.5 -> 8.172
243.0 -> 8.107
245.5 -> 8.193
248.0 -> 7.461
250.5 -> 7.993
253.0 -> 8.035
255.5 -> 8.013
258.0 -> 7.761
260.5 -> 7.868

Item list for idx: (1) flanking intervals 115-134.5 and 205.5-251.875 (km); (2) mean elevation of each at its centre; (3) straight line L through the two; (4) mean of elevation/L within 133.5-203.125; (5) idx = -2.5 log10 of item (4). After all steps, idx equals 0.31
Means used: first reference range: 6.2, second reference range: 7.74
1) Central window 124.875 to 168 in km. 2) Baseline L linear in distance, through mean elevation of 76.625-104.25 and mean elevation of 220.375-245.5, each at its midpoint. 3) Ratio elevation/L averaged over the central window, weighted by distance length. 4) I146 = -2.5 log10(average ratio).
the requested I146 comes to 0.44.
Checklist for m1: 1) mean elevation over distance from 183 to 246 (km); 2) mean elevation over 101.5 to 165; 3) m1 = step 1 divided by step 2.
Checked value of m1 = 1.5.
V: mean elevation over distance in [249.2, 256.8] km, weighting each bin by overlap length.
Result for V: 8.01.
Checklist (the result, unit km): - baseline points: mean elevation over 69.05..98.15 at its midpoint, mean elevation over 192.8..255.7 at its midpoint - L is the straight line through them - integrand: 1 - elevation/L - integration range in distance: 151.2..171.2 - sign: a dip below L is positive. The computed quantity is 9.27 km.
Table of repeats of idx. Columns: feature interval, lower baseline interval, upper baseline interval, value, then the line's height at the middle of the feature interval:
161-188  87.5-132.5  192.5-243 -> 0.24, 6.99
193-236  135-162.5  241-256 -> -0.17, 6.47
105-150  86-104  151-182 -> -0.04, 5.22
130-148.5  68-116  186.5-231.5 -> 0.35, 6.39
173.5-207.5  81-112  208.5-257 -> 0.02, 7.13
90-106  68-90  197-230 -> -0.12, 5.48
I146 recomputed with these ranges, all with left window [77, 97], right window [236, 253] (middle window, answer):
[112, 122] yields -0.132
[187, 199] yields -0.001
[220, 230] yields -0.028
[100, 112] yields -0.192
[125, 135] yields -0.072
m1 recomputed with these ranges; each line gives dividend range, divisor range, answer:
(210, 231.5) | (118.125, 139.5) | 1.29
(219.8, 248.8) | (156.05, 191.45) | 1.45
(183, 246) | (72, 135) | 1.30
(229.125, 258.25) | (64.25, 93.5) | 1.48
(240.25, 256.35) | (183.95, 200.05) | 1.12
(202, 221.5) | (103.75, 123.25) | 1.19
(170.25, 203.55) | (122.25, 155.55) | 1.48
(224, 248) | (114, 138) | 1.30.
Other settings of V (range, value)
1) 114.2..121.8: 6.25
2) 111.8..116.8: 6.17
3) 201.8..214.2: 7.4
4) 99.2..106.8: 6.24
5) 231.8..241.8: 7.9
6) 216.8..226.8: 7.68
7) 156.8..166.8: 3.36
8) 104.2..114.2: 6.34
